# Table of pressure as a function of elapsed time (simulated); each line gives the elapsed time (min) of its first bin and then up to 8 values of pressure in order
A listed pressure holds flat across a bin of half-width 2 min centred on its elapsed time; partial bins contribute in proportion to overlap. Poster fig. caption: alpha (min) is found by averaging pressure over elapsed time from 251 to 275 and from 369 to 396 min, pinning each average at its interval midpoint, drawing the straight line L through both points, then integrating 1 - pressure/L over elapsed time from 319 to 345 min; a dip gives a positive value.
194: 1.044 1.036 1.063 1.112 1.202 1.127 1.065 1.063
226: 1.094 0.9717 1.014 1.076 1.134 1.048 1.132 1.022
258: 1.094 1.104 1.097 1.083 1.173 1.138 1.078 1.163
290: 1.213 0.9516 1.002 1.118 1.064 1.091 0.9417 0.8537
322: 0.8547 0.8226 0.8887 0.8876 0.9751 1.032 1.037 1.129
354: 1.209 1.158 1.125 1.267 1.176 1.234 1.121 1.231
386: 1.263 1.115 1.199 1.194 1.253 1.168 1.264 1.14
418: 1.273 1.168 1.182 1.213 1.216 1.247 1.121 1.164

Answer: 5.4 min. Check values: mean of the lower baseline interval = 1.09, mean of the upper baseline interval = 1.19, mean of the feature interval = 0.913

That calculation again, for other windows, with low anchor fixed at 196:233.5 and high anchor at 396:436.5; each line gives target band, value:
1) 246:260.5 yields 0.3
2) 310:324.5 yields 3.0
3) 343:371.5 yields 0.4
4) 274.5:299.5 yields 0.6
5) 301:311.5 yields 0.5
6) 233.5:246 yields 0.2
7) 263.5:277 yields -0.1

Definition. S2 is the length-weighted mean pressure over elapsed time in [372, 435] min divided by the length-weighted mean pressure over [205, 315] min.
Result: 1.11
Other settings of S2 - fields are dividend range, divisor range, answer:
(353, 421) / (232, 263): 1.11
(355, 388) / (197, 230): 1.10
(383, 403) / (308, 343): 1.30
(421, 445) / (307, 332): 1.30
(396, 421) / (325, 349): 1.27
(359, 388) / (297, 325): 1.22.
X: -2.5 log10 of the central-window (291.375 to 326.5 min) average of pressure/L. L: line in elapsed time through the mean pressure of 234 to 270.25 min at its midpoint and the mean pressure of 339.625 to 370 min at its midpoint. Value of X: 0.141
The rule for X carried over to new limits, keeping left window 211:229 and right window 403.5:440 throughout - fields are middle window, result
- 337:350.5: 0.12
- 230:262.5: 0.03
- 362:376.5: -0.03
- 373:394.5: -0.01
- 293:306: 0.10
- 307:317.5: 0.15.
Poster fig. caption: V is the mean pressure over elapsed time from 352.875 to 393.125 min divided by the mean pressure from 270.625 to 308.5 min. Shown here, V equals 1.08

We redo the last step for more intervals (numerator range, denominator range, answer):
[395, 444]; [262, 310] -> 1.10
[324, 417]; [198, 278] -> 1.04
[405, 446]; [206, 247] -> 1.11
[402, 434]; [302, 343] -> 1.27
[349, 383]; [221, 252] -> 1.11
